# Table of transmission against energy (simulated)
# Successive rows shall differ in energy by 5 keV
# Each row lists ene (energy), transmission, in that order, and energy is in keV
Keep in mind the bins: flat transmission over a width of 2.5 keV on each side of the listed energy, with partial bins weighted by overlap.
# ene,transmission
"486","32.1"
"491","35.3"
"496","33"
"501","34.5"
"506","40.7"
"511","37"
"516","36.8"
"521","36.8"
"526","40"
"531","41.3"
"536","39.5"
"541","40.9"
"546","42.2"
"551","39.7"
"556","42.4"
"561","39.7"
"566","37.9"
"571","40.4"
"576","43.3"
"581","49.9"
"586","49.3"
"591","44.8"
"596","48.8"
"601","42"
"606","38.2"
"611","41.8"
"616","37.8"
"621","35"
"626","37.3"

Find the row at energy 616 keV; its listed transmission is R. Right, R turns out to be 37.8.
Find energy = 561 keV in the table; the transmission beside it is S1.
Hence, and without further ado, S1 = 39.7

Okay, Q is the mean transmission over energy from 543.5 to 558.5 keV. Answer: 41.4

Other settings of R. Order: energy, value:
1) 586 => 49.3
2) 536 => 39.5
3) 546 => 42.2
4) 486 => 32.1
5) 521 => 36.8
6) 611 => 41.8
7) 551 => 39.7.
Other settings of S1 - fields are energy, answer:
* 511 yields 37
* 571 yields 40.4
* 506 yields 40.7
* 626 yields 37.3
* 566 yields 37.9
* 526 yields 40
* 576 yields 43.3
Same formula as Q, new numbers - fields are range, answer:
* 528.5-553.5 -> 40.7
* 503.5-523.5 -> 37.8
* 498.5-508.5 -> 37.6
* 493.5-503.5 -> 33.8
